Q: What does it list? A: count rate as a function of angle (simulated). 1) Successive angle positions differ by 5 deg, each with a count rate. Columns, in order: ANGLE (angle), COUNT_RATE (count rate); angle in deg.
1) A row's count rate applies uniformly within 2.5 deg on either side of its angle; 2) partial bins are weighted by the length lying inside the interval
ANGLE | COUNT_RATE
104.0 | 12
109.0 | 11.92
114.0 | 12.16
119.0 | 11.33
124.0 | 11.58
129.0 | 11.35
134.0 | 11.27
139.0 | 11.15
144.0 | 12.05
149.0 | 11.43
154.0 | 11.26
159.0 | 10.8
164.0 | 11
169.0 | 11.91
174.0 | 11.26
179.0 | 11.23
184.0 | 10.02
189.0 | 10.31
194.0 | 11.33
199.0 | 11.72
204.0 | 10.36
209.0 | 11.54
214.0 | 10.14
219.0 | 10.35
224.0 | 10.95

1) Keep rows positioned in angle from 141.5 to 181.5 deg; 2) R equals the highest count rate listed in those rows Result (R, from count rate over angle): 12.05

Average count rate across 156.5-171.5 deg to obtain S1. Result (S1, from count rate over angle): 11.2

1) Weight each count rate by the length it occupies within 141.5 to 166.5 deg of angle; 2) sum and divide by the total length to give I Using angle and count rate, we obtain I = 11.3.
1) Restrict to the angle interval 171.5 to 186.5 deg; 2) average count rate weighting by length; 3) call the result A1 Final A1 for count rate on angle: 10.8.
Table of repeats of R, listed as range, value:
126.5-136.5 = 11.35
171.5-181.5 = 11.26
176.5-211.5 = 11.72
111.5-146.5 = 12.16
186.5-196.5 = 11.33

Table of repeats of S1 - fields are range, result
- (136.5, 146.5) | 11.6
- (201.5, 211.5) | 10.9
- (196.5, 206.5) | 11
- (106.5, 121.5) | 11.8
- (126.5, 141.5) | 11.3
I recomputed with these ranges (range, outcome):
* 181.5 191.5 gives 10.2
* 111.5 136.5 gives 11.5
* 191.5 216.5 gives 11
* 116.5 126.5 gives 11.5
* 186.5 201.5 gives 11.1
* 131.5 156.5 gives 11.4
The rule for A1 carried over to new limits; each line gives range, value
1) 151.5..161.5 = 11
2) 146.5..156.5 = 11.3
